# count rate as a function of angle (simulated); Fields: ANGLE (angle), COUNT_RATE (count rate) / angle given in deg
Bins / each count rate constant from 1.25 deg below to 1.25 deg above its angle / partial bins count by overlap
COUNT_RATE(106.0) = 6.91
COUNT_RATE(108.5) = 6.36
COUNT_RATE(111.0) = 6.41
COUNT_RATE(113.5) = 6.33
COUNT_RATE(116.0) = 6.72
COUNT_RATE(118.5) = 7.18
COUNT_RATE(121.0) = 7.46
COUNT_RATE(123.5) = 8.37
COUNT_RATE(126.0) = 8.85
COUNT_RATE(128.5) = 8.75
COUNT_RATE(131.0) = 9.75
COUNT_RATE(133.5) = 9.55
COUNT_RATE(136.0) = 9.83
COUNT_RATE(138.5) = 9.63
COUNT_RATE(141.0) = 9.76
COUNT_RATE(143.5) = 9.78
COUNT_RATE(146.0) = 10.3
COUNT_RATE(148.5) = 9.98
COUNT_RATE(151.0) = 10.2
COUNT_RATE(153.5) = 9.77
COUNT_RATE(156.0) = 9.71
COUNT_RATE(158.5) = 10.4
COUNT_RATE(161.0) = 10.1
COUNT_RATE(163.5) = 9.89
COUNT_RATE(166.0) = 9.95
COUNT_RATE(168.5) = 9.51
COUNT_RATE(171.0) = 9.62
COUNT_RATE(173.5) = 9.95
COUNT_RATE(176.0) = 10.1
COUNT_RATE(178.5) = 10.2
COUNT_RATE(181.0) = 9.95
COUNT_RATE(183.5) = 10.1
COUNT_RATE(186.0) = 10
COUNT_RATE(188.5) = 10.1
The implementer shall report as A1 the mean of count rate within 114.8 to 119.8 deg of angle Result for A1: 6.96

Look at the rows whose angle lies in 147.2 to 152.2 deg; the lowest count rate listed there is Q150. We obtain 9.98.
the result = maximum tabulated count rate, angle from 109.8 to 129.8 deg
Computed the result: 8.85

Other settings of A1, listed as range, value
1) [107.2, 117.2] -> 6.46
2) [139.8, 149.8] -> 9.96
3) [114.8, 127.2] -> 7.72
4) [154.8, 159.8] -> 10.1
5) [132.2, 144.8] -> 9.71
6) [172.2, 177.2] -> 10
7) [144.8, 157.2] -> 9.99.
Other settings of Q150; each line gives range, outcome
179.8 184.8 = 9.95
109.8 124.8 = 6.33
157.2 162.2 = 10.1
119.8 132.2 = 7.46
